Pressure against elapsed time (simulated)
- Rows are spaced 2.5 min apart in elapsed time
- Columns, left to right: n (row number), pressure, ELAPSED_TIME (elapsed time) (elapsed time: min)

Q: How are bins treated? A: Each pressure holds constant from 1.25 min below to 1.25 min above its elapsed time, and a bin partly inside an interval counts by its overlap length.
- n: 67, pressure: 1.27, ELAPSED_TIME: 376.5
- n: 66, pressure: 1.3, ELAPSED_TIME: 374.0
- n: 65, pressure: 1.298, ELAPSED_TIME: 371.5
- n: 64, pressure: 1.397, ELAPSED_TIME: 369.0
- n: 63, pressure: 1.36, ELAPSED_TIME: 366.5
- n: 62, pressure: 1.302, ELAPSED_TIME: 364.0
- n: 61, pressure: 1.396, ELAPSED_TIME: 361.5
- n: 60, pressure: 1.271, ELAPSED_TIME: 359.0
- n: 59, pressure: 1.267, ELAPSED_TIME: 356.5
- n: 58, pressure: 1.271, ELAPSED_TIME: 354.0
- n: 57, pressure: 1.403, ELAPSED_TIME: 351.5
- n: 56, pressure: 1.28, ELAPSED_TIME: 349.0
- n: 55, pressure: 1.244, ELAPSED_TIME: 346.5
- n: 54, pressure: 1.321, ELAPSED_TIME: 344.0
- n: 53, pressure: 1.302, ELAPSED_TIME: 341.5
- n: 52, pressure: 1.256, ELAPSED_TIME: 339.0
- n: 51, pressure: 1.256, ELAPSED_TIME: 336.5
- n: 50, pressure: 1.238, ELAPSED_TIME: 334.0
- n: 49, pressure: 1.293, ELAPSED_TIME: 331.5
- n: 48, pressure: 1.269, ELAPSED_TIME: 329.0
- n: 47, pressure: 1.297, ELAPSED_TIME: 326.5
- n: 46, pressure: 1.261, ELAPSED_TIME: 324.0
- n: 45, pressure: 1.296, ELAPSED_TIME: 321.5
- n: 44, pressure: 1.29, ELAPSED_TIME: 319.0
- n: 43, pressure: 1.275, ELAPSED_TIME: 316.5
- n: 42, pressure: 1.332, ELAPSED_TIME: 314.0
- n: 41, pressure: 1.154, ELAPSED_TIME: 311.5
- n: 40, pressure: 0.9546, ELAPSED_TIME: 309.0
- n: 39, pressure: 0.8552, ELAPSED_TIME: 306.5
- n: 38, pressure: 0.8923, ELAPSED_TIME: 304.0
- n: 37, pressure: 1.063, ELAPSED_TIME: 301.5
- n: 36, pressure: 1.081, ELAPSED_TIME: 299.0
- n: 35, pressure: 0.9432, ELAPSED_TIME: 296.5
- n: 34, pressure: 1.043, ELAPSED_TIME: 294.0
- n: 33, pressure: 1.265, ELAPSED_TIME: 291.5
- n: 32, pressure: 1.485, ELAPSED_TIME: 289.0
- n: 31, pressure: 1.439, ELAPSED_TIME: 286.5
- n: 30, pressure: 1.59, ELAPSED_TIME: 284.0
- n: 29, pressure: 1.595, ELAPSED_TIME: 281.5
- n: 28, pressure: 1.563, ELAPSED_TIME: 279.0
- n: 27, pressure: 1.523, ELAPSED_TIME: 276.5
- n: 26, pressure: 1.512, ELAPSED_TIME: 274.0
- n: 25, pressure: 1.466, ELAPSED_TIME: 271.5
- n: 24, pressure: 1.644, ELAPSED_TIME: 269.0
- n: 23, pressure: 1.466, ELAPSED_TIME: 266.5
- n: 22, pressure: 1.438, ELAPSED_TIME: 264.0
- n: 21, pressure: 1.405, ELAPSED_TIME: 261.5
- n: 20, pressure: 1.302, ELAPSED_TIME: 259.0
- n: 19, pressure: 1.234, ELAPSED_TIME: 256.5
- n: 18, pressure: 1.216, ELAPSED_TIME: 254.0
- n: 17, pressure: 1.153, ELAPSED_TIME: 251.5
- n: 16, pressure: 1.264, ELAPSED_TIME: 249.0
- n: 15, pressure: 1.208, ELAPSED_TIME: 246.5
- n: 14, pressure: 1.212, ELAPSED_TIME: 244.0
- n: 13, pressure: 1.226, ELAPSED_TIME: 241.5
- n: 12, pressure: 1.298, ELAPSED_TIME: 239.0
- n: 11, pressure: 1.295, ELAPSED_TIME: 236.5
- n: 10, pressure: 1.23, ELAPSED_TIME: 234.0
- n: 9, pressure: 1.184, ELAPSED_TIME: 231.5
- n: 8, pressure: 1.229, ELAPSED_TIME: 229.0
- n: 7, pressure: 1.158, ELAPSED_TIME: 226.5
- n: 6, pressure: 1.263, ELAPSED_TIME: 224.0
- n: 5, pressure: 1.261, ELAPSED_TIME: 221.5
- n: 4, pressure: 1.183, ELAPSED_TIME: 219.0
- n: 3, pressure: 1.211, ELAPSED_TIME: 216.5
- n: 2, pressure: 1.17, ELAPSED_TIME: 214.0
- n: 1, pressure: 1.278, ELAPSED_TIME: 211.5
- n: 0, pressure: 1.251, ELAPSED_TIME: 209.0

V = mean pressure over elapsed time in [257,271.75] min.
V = 1.44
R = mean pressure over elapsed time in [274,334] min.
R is 1.26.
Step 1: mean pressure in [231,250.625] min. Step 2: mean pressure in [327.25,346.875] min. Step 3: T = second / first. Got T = 1.03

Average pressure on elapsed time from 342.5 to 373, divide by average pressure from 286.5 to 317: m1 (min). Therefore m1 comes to 1.2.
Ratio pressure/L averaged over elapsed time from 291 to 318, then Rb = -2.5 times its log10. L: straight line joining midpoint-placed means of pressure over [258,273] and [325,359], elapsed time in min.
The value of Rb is 0.26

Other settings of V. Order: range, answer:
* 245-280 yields 1.38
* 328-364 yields 1.29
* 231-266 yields 1.27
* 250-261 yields 1.24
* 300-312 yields 0.975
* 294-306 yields 0.991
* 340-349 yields 1.29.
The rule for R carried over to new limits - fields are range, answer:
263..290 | 1.52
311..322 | 1.28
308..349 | 1.26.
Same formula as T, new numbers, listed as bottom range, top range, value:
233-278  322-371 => 0.97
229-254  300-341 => 0.97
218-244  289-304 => 0.89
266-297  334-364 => 0.90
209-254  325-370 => 1.06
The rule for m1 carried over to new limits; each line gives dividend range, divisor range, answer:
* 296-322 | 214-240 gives 0.90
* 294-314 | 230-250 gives 0.82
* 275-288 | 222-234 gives 1.27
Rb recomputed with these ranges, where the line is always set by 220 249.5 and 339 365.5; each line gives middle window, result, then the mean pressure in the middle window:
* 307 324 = 0.07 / 1.2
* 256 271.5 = -0.14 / 1.43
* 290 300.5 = 0.16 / 1.09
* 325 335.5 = 0.01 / 1.27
